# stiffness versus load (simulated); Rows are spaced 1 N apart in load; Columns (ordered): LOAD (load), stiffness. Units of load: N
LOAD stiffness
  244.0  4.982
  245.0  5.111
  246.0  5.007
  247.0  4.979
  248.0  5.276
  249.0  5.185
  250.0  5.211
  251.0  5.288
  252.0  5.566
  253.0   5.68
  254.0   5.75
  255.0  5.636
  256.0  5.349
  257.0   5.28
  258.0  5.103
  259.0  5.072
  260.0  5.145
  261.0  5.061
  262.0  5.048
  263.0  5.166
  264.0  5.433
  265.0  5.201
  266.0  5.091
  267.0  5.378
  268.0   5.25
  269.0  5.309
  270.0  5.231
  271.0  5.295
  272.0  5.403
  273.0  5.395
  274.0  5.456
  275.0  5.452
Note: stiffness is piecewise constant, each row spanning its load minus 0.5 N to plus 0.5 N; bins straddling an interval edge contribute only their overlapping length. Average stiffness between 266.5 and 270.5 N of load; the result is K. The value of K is 5.29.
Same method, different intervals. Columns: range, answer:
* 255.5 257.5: 5.31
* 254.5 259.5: 5.29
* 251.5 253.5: 5.62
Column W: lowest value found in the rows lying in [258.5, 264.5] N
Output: 5.048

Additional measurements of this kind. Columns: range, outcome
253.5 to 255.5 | 5.636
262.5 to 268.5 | 5.091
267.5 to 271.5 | 5.231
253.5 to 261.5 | 5.061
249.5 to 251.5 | 5.211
